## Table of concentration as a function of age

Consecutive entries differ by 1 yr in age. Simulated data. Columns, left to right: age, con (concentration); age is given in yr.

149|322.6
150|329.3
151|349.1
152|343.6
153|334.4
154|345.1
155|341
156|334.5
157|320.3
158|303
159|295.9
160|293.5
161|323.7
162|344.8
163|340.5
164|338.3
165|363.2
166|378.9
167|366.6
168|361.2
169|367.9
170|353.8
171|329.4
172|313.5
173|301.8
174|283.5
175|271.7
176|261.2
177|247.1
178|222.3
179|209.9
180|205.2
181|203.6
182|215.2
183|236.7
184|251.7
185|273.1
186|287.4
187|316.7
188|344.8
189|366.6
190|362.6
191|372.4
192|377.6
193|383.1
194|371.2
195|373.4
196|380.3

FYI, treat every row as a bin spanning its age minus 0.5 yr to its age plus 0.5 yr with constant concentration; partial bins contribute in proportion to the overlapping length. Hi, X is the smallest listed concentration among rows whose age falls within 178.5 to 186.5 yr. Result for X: 203.6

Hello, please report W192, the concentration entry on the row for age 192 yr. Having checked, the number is 377.6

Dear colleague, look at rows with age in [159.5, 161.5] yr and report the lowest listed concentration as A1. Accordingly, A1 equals 293.5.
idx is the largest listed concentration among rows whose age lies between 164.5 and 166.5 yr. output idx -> 378.9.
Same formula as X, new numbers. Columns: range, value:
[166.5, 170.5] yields 353.8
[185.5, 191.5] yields 287.4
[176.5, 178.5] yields 222.3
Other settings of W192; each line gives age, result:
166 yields 378.9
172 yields 313.5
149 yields 322.6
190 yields 362.6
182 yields 215.2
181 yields 203.6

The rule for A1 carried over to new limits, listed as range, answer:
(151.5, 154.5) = 334.4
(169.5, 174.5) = 283.5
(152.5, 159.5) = 295.9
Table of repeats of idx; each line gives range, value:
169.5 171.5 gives 353.8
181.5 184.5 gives 251.7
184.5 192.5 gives 377.6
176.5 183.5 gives 247.1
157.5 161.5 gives 323.7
